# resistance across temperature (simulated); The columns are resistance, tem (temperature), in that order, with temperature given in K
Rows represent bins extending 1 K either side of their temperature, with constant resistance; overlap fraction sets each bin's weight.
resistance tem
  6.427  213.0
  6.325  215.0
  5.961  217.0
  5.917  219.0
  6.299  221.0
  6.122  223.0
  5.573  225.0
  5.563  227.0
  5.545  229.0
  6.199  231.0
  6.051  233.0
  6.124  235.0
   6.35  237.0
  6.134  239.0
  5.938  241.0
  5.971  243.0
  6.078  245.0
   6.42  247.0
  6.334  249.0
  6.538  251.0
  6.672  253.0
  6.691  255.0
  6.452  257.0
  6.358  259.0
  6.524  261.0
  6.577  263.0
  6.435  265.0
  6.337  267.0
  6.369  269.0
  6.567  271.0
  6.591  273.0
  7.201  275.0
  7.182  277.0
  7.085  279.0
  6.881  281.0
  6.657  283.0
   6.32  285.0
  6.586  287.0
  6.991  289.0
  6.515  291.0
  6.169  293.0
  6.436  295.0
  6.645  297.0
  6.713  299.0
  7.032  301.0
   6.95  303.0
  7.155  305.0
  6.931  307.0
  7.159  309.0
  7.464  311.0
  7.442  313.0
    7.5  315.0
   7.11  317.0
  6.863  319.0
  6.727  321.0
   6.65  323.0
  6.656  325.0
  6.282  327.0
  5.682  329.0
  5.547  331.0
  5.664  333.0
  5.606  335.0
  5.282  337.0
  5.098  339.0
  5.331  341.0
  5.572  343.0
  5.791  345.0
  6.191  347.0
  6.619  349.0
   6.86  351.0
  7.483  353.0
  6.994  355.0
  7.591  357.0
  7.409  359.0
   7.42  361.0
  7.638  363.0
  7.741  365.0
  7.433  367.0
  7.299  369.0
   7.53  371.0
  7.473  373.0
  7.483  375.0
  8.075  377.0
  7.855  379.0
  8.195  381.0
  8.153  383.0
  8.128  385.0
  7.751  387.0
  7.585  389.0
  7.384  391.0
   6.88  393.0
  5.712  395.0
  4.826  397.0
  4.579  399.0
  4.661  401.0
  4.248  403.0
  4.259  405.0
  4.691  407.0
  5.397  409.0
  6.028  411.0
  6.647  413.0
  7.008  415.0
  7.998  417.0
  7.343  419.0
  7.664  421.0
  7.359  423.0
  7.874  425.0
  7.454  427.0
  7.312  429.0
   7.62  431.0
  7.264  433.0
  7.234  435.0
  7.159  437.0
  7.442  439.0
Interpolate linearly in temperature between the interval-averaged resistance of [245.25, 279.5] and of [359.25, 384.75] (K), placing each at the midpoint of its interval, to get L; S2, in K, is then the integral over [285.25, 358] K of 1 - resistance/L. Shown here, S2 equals 6.5 K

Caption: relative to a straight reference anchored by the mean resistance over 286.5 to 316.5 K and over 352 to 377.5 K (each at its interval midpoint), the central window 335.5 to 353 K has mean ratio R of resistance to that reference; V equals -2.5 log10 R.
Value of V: 0.23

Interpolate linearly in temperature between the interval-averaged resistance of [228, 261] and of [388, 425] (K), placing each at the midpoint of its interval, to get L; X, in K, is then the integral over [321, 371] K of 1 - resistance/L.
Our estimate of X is -2.6 K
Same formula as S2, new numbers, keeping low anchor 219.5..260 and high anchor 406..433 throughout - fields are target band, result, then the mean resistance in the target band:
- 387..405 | 2.9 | 5.76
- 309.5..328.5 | -1.2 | 6.94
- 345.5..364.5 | -1.2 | 7.11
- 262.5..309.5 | -2.6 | 6.73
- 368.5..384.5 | -2.4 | 7.78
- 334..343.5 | 1.8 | 5.37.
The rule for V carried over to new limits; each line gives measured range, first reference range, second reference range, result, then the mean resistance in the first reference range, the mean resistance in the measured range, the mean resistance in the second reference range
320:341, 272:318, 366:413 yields 0.154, 6.9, 5.89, 6.59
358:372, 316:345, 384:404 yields -0.225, 6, 7.5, 6.18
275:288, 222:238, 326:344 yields -0.184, 5.94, 6.82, 5.56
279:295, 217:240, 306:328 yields 0.005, 5.99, 6.61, 6.98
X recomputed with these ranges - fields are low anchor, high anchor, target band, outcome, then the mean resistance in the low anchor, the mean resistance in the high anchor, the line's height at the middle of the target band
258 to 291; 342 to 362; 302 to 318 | -1.2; 6.66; 6.79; 6.72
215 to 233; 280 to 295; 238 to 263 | -0.6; 5.93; 6.58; 6.2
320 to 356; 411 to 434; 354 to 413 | -0.3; 6.11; 7.35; 6.78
